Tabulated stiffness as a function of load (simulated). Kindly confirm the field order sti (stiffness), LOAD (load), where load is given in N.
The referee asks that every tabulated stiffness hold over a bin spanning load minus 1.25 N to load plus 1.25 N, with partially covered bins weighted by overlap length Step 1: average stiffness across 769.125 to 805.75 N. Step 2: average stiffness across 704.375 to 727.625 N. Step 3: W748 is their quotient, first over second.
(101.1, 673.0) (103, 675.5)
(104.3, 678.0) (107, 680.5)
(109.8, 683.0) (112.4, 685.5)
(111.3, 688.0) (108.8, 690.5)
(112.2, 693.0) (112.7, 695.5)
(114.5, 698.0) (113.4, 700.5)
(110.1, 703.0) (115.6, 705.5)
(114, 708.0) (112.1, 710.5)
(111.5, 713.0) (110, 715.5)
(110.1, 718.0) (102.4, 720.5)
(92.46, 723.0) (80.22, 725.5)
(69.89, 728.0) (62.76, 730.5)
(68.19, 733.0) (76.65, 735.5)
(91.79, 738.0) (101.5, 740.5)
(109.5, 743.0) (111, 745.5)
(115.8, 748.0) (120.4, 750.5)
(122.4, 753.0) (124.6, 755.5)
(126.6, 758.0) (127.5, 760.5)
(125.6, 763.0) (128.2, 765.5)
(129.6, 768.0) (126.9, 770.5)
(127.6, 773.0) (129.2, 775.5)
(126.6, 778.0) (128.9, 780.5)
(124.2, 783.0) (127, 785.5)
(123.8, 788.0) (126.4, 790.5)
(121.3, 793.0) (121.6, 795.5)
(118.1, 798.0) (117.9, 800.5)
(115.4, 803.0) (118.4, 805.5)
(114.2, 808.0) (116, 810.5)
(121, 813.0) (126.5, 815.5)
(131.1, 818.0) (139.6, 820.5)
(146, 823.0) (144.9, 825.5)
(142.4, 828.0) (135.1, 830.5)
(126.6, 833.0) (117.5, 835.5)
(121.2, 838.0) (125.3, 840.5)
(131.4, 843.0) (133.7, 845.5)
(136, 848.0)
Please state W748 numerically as 1.19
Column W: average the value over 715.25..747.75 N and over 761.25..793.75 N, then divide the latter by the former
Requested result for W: 1.39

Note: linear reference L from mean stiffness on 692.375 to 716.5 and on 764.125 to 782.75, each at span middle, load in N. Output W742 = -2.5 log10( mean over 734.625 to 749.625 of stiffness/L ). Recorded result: 0.18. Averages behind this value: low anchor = 113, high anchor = 128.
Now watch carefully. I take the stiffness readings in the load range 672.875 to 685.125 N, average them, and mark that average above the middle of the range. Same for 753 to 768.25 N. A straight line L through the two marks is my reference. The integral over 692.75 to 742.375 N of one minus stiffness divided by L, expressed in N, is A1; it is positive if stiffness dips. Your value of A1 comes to 6.9 N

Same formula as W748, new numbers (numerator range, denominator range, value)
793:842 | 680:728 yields 1.17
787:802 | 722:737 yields 1.62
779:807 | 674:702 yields 1.11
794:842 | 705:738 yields 1.35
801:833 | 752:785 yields 1.02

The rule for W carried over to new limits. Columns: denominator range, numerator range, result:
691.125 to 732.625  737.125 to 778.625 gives 1.18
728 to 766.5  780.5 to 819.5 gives 1.15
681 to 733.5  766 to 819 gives 1.20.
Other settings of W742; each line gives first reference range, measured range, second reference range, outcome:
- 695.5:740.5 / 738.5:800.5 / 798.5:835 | -0.08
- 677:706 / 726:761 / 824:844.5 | 0.17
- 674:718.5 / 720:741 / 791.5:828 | 0.38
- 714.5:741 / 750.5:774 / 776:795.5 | -0.15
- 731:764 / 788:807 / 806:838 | 0.02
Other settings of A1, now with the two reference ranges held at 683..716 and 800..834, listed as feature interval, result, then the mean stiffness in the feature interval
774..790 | -0.4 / 127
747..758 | -0.2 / 122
